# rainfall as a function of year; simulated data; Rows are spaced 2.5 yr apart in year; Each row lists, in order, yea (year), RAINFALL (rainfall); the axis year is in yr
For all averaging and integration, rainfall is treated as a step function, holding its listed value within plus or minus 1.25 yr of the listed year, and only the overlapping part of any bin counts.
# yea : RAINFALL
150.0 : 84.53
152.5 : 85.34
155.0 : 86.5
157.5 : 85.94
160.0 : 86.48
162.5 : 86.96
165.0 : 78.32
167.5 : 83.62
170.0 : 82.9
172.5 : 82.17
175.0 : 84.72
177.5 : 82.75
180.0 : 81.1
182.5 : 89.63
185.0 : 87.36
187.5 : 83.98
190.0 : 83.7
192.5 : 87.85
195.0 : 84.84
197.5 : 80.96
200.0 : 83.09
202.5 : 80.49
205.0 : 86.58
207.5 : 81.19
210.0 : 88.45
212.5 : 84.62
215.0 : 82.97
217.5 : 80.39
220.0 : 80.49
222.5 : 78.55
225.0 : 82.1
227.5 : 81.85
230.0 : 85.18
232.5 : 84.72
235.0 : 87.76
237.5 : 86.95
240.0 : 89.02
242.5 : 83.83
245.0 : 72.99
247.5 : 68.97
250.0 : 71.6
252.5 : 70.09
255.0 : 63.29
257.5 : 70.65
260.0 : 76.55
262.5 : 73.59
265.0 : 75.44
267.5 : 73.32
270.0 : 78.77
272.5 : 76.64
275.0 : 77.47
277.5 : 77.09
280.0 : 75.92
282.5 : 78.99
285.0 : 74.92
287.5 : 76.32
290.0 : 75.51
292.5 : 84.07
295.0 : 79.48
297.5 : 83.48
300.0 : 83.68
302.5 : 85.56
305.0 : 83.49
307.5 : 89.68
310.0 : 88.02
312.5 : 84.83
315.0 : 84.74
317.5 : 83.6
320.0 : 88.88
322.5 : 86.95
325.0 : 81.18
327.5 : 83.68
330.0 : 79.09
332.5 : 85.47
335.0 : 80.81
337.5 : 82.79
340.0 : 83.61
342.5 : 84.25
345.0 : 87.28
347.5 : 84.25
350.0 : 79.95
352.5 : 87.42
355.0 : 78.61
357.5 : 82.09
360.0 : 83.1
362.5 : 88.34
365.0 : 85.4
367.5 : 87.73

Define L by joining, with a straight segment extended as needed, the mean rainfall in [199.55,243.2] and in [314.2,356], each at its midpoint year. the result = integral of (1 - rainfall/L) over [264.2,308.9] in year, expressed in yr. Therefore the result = 2.3 yr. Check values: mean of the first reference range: 83.8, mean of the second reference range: 83.7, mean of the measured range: 79.5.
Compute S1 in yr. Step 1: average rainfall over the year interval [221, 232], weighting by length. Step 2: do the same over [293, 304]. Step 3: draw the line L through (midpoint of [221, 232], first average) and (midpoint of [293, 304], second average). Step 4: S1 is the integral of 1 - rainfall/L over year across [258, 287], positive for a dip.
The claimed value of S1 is 2.33 yr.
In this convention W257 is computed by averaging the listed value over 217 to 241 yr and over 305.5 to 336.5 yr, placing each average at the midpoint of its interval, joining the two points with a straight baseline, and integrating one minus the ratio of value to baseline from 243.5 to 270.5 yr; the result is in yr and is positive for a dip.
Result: 3.80 yr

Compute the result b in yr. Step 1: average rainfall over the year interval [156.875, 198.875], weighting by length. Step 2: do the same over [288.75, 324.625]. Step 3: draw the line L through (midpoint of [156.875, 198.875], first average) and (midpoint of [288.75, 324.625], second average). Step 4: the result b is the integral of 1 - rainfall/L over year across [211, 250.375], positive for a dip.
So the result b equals 1.2 yr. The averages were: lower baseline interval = 84.3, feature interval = 81.6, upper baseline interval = 84.3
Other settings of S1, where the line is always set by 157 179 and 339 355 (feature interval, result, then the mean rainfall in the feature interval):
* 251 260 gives 1.6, 69.3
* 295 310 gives -0.2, 84.9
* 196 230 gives 0.5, 82.6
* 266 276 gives 0.9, 76.5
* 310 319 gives -0.1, 85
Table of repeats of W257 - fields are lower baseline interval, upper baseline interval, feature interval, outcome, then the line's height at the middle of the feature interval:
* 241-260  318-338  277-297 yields -0.1 yr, 77.6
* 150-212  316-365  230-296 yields 5.4 yr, 84.1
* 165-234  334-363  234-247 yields 0.0 yr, 83.5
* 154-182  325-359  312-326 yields -0.3 yr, 83.1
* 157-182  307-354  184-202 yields -0.1 yr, 83.7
